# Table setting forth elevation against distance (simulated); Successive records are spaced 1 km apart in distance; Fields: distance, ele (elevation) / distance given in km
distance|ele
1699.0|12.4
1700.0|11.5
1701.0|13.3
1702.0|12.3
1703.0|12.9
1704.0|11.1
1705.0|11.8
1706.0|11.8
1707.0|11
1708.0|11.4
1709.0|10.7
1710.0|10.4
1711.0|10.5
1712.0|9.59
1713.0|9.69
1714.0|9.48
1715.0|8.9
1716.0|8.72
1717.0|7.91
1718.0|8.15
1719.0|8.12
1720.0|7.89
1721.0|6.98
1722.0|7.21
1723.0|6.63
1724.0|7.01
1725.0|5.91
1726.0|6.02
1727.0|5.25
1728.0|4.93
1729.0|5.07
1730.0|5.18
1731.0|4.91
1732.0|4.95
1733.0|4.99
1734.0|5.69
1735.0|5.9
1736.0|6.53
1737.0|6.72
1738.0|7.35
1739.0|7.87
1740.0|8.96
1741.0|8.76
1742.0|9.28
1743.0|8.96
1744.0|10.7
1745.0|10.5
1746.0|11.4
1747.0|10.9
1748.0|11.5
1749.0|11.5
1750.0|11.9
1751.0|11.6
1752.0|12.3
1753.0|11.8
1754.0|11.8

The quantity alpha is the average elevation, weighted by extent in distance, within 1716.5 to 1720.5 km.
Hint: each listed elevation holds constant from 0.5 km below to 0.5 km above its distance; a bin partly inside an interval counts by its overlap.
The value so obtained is 8.02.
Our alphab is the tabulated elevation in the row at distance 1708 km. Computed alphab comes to 11.4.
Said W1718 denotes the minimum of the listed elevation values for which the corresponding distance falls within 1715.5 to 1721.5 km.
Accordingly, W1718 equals 6.98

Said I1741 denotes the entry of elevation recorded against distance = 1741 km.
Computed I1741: 8.76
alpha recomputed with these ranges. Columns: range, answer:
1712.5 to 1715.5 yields 9.36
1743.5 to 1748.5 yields 11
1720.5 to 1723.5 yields 6.94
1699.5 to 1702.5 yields 12.4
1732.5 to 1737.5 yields 5.97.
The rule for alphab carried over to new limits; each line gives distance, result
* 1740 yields 8.96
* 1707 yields 11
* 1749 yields 11.5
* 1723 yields 6.63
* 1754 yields 11.8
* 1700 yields 11.5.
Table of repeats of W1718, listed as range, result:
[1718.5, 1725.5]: 5.91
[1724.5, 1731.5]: 4.91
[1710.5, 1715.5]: 8.9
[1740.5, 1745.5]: 8.76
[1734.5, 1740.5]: 5.9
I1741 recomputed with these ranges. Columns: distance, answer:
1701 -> 13.3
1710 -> 10.4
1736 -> 6.53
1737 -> 6.72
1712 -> 9.59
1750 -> 11.9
